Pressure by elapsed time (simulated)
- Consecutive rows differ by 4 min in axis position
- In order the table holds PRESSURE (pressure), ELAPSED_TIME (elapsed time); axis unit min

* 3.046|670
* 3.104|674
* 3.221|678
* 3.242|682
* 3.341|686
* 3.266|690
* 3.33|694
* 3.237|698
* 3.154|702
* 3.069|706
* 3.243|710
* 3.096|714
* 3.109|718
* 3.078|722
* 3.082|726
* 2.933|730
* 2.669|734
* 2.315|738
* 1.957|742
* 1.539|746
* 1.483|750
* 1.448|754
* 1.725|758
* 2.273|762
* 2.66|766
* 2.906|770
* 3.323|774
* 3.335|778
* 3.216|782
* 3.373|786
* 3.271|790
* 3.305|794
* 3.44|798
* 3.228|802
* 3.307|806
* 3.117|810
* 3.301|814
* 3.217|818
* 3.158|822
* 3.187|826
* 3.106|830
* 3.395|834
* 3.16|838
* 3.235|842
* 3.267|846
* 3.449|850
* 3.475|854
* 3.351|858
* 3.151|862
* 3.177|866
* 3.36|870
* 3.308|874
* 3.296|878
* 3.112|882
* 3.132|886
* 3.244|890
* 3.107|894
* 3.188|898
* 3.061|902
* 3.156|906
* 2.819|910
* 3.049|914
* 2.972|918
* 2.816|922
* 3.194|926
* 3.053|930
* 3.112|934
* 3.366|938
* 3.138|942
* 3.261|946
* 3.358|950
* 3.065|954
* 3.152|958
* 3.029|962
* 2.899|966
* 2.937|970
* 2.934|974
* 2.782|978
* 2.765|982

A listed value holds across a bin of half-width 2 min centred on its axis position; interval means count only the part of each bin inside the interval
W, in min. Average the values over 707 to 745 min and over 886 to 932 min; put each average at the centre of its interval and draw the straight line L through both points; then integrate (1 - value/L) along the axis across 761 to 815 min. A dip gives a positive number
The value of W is -5.0 min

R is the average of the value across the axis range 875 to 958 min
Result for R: 3.13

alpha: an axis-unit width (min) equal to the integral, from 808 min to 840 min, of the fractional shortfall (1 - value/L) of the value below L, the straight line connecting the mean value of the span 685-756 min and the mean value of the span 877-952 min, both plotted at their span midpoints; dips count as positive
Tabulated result -2.9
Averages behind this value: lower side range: 2.73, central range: 3.21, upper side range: 3.13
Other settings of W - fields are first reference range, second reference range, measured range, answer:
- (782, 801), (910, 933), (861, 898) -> -1.2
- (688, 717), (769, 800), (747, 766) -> 8.4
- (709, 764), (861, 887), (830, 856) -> -2.3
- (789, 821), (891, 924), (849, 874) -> -1.5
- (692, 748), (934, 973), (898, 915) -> 0.2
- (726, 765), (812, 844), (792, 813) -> -3.0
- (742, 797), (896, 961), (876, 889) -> -1.0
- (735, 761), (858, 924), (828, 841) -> -3.1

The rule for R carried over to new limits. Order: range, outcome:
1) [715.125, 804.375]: 2.72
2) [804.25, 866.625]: 3.25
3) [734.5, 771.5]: 2.05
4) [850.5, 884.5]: 3.28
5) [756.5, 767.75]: 2.23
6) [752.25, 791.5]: 2.75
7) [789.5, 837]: 3.25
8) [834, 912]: 3.22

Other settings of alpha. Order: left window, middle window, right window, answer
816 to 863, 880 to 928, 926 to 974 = 1.65 min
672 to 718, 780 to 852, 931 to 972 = -2.12 min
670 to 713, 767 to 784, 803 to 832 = 0.21 min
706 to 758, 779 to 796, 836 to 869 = -2.62 min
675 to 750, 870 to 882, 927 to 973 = -0.89 min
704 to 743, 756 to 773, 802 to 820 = 3.36 min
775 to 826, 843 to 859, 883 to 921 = -1.04 min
